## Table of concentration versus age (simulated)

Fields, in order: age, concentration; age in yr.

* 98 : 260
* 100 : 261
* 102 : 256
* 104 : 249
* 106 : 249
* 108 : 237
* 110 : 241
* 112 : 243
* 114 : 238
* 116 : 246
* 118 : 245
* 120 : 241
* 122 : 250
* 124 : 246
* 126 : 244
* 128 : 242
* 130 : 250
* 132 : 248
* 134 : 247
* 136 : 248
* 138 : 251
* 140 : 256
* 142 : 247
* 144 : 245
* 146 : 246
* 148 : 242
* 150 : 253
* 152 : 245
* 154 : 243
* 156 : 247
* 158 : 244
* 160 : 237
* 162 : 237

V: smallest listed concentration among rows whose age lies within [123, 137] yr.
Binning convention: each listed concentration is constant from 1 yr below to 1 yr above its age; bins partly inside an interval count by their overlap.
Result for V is 242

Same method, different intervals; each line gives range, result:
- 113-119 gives 238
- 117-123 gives 241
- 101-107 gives 249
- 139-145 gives 245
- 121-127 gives 244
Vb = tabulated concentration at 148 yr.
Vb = 242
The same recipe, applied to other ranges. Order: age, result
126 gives 244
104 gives 249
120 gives 241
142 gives 247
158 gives 244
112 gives 243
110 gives 241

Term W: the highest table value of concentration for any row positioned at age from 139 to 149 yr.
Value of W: 256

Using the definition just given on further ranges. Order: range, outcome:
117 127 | 250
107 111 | 241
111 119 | 246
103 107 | 249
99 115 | 261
